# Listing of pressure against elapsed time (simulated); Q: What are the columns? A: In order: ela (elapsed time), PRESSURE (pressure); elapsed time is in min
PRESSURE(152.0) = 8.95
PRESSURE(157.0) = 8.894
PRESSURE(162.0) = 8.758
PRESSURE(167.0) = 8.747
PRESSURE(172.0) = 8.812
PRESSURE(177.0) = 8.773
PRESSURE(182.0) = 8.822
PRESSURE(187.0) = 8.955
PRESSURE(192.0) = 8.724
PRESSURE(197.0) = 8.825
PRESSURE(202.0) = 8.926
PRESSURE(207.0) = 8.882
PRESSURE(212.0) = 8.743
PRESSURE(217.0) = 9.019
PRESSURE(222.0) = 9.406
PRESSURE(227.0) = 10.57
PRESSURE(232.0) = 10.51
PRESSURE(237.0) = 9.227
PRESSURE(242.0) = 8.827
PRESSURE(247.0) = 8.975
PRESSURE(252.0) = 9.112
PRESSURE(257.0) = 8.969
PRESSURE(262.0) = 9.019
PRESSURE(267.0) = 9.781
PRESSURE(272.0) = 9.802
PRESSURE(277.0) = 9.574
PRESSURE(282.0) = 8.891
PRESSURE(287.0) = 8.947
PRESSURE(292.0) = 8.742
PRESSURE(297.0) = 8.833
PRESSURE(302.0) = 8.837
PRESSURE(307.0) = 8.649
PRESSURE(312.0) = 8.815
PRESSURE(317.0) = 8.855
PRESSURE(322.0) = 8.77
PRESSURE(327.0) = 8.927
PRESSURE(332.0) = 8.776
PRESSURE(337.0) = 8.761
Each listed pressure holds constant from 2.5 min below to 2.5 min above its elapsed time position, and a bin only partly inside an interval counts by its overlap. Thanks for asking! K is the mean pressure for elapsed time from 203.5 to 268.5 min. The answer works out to 9.3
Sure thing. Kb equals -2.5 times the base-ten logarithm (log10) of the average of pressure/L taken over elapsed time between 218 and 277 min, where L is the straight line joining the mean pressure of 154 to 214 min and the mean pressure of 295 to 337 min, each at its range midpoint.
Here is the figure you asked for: -0.077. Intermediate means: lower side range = 8.82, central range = 9.47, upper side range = 8.8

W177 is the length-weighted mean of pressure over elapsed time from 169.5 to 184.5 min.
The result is 8.8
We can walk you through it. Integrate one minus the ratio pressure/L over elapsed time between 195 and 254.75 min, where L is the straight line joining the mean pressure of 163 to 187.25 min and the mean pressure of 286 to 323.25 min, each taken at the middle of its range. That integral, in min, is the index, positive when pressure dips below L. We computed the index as -3.06 min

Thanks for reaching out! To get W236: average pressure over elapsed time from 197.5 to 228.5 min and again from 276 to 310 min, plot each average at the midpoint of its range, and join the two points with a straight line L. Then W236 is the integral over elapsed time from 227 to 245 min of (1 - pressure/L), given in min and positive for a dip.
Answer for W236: -1.1 min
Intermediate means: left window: 9.19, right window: 8.89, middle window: 9.65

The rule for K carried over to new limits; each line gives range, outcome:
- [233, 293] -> 9.2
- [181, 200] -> 8.83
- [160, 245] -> 9.09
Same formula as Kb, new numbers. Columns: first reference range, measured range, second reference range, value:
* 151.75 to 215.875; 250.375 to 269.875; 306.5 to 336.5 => -0.050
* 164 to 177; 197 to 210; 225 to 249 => 0.037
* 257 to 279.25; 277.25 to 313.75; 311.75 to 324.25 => 0.030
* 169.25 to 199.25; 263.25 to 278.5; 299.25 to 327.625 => -0.102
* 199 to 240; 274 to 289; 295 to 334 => -0.018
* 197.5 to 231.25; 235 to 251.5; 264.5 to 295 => 0.033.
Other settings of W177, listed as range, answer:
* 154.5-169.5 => 8.8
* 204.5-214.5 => 8.81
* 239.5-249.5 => 8.9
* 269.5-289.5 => 9.3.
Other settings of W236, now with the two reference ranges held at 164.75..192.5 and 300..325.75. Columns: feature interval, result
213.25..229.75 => -1.5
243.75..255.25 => -0.3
